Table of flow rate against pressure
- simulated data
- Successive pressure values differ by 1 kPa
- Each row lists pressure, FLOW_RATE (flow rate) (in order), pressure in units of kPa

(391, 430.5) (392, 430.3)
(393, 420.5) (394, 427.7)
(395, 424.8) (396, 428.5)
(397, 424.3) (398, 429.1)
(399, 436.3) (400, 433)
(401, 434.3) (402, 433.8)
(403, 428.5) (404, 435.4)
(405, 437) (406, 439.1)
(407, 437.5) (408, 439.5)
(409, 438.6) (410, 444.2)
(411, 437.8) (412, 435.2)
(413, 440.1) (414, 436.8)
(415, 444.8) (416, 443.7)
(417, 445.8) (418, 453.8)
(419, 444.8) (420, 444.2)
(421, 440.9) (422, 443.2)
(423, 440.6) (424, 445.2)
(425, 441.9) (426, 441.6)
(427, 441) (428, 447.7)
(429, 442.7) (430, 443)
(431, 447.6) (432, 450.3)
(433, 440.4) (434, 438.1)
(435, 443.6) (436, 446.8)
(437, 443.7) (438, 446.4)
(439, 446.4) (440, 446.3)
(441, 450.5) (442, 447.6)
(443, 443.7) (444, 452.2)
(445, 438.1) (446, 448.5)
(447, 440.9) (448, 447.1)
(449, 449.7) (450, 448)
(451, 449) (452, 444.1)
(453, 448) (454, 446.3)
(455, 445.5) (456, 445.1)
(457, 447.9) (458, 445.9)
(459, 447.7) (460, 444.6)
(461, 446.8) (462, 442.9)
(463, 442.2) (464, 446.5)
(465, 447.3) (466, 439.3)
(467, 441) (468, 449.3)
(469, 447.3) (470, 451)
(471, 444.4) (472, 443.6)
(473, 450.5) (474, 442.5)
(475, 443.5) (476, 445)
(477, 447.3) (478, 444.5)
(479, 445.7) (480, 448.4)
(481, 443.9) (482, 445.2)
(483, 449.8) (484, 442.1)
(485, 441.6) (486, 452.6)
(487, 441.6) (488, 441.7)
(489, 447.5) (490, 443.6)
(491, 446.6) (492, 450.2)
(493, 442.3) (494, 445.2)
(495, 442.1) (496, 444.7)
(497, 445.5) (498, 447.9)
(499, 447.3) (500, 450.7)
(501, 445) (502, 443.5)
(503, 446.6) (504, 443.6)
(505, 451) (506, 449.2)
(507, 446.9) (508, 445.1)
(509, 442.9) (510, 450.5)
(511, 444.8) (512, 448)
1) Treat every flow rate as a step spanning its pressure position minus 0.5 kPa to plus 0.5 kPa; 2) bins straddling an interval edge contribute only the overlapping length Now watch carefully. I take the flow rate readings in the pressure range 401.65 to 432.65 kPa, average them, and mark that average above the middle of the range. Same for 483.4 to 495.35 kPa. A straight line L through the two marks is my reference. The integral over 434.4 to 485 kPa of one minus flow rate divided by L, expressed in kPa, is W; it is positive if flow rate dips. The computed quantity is -0.3 kPa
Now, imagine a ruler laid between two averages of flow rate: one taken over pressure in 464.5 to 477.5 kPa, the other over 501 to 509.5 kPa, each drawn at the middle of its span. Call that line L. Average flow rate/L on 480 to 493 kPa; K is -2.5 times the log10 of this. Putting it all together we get 0.001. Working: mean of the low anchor 446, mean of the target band 446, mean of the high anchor 446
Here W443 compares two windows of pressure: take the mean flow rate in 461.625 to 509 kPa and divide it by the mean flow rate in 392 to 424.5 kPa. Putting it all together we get 1.0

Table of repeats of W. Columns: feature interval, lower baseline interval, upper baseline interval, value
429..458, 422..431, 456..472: -0.10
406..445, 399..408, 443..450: -0.25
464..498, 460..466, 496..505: 0.01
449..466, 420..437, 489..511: -0.06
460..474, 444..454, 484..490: 0.00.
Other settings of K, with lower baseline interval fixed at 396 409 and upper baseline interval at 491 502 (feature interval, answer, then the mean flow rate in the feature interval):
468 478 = -0.01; 446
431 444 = -0.02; 446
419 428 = -0.02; 443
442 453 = -0.02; 446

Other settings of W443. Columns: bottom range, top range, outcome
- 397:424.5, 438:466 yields 1.02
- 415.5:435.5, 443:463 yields 1.00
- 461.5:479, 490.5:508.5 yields 1.00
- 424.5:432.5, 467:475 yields 1.00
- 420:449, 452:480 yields 1.00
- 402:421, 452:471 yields 1.01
